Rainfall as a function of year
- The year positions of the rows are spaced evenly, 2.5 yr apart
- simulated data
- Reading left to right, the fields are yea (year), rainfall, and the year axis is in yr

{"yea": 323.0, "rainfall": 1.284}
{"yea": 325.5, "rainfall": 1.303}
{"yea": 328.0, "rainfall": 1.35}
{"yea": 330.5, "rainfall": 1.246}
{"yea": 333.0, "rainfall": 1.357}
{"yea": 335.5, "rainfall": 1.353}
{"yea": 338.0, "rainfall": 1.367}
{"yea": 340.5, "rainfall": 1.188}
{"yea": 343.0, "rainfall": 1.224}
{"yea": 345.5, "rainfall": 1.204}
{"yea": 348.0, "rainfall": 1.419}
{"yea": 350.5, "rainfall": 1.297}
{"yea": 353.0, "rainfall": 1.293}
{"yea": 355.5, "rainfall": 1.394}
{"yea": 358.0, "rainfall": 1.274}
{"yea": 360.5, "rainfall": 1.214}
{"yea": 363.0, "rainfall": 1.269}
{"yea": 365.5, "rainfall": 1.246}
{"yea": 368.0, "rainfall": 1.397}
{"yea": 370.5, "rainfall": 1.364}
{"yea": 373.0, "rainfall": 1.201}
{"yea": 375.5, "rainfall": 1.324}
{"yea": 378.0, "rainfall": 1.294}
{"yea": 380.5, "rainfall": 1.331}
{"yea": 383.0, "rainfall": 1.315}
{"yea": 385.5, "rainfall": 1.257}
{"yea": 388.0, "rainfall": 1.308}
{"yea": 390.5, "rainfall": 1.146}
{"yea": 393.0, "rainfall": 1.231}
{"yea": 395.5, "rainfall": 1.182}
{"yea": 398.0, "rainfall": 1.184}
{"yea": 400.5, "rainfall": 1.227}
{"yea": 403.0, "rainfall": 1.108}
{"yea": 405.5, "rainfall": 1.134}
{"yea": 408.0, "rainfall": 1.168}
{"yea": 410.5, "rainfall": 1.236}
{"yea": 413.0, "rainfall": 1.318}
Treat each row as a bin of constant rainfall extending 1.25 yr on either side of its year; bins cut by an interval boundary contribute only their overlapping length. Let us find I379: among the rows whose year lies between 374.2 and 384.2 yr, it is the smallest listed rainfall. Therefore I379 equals 1.294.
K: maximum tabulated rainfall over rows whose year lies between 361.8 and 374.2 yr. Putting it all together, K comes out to 1.397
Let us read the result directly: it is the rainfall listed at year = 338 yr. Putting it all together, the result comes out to 1.367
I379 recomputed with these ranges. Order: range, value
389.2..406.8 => 1.108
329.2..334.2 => 1.246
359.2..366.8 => 1.214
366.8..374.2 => 1.201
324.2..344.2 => 1.188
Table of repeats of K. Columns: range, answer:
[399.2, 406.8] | 1.227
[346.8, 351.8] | 1.419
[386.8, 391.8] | 1.308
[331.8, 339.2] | 1.367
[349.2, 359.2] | 1.394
